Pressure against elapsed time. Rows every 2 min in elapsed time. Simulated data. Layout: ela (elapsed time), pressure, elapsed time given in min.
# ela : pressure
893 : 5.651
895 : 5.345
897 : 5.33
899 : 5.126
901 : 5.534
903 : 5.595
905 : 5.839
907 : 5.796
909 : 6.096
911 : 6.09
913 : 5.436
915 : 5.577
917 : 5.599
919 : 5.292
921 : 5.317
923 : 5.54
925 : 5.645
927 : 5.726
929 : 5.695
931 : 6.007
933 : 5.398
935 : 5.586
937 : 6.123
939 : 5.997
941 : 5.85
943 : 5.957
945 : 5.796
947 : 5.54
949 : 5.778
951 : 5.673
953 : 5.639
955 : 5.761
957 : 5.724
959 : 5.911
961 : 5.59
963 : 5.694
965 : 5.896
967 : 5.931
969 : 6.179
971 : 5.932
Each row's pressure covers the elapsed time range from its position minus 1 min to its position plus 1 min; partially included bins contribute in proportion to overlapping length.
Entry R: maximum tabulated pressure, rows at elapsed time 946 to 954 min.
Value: 5.778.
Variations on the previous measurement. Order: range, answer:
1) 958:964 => 5.911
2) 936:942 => 6.123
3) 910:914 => 6.09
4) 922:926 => 5.645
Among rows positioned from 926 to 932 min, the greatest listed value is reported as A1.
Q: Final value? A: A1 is 6.007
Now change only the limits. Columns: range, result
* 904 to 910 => 6.096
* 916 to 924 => 5.599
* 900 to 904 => 5.595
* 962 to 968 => 5.931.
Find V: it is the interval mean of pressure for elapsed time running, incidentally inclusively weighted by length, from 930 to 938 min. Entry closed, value 5.78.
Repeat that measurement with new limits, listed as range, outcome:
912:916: 5.51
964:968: 5.91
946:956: 5.68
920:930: 5.58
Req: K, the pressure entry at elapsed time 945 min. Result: 5.796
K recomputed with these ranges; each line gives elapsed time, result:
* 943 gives 5.957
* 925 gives 5.645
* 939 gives 5.997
